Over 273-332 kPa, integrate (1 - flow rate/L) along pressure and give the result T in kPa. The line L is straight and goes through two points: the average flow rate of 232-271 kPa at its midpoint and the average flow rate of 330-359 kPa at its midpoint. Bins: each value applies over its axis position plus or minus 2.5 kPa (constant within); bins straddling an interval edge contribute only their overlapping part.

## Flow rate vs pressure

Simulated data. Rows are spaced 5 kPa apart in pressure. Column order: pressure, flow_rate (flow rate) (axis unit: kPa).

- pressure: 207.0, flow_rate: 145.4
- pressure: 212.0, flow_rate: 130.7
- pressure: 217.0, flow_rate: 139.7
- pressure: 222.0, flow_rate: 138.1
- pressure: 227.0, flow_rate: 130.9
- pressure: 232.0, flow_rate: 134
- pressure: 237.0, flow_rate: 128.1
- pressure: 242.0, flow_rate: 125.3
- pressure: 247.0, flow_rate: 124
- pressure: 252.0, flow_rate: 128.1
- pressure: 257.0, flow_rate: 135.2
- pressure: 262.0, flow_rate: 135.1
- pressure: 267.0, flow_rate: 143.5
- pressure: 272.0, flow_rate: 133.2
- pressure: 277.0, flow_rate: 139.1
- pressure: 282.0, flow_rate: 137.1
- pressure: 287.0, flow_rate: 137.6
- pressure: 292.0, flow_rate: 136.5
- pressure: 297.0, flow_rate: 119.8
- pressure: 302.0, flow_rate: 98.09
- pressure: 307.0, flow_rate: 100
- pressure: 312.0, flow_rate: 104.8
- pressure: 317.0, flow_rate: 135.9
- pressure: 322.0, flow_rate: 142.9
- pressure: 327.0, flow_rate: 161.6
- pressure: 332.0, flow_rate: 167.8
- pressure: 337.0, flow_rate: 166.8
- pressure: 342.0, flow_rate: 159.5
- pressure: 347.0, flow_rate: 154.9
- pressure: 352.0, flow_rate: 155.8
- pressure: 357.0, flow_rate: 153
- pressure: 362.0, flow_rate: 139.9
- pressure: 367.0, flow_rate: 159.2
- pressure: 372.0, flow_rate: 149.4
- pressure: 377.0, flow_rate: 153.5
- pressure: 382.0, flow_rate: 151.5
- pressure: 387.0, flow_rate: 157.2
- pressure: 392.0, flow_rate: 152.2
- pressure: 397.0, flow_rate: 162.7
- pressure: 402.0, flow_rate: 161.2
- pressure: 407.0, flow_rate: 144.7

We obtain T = 6.7 kPa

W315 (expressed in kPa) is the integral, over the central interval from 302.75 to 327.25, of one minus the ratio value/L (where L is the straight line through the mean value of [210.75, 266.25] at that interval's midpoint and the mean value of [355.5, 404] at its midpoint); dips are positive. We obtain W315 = 3.4 kPa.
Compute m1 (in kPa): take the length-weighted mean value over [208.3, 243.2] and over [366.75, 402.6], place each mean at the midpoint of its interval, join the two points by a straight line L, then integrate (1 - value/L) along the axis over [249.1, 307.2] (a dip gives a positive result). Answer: 4.4 kPa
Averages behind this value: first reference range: 133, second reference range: 155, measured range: 130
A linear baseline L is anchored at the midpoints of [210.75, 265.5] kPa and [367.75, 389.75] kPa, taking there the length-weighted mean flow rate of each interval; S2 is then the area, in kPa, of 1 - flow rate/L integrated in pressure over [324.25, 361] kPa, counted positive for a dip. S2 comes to -2.8 kPa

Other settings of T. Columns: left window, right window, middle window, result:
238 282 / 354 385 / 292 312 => 4.3 kPa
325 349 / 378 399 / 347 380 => 1.4 kPa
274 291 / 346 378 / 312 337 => -0.6 kPa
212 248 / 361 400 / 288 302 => 1.7 kPa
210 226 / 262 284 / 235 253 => 1.4 kPa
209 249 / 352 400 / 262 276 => 0.0 kPa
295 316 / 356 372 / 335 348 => -2.6 kPa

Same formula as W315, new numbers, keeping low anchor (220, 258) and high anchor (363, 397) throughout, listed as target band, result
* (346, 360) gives -0.4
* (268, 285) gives -0.1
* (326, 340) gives -1.9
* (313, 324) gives 0.7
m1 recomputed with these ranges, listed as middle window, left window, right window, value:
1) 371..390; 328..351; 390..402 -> 0.7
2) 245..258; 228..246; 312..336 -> 0.3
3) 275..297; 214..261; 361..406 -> 0.6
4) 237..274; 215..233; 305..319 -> -1.2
